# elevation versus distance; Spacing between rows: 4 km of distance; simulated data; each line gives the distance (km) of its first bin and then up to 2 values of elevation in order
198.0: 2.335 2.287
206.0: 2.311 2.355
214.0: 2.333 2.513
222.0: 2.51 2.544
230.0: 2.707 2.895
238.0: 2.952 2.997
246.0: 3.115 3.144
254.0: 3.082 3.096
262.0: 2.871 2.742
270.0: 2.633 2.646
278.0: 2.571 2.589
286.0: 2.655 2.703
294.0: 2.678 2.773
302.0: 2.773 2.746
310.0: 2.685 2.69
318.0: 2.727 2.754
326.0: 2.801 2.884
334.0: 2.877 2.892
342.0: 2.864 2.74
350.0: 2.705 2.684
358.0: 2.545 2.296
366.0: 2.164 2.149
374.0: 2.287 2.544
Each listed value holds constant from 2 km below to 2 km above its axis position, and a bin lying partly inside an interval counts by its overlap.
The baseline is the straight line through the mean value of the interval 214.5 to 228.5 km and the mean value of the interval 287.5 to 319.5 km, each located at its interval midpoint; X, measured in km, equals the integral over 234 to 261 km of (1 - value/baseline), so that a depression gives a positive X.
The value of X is -4.91 km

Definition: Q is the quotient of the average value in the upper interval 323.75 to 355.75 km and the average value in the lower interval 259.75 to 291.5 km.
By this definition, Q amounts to 1.0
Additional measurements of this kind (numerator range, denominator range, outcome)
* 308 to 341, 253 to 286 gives 1.01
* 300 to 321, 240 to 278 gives 0.94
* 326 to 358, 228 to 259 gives 0.93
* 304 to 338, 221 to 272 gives 0.97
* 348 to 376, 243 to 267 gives 0.80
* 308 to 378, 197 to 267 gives 0.97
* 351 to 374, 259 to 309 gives 0.88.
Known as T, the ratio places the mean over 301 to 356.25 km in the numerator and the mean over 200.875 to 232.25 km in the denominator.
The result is 1.1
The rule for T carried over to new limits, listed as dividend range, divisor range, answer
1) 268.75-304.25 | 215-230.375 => 1.05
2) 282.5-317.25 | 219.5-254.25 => 0.94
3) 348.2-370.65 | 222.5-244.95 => 0.87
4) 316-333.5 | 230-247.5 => 0.95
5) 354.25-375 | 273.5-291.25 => 0.88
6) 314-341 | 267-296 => 1.06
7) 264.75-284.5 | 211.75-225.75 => 1.07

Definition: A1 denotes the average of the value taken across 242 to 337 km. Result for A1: 2.8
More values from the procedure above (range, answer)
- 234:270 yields 2.97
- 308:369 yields 2.68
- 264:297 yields 2.66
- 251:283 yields 2.8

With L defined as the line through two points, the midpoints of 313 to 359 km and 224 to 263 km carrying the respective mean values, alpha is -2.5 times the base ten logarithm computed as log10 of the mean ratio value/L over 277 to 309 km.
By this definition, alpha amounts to 0.06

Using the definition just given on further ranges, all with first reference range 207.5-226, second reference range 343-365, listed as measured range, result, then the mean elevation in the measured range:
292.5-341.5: -0.09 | 2.78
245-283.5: -0.15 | 2.85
